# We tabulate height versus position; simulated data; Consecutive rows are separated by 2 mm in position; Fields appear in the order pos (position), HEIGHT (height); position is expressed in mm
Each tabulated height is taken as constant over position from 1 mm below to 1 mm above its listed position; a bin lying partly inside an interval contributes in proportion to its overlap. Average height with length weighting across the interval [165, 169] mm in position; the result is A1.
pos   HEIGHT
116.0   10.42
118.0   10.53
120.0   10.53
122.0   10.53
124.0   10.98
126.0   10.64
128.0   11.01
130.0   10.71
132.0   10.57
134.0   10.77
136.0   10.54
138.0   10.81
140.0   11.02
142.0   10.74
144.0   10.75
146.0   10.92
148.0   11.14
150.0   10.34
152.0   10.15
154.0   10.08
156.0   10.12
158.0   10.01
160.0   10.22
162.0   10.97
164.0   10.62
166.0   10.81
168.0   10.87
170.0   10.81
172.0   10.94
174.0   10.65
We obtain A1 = 10.8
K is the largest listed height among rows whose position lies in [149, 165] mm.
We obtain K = 10.97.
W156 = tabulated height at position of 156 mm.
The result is 10.12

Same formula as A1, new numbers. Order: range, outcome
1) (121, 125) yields 10.8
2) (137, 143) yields 10.9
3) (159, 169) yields 10.7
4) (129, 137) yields 10.6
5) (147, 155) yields 10.4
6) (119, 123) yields 10.5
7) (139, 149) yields 10.9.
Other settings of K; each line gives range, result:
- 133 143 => 11.02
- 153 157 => 10.12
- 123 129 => 11.01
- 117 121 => 10.53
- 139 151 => 11.14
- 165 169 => 10.87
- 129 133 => 10.71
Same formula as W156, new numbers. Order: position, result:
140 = 11.02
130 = 10.71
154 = 10.08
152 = 10.15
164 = 10.62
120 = 10.53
